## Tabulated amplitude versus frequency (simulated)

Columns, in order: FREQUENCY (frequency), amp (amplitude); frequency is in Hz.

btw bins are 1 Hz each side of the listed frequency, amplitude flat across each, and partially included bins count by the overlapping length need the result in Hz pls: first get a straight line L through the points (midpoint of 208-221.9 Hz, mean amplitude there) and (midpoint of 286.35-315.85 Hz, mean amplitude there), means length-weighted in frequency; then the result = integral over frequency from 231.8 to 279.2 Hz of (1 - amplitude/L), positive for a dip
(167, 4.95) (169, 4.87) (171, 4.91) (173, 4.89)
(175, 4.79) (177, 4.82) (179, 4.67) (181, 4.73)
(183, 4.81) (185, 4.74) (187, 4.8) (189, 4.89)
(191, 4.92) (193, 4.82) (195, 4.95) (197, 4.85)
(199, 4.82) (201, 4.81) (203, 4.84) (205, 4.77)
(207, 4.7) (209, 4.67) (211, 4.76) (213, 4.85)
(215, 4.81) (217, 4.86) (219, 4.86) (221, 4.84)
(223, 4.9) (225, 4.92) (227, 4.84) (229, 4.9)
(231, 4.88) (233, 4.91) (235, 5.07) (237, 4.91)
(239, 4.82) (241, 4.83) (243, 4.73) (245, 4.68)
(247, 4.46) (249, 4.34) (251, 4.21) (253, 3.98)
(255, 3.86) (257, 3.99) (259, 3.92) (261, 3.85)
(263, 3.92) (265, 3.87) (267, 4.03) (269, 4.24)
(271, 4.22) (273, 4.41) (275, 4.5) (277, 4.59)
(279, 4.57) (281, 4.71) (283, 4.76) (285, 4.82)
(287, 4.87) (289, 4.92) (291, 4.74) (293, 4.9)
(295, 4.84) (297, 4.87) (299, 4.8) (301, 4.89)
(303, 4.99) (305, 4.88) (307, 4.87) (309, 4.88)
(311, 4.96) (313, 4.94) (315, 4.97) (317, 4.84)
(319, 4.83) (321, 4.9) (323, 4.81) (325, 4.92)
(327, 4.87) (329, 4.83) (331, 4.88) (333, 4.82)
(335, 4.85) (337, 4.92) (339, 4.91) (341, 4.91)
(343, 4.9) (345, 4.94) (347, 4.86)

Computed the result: 4.64 Hz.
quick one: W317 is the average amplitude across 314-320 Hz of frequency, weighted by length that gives 4.88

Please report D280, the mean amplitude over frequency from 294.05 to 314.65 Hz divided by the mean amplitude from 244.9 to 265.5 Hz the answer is 1.20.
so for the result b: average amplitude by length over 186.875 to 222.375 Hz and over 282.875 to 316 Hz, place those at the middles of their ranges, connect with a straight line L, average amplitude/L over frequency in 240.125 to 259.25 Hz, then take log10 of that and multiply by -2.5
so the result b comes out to 0.13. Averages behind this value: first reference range 4.82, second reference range 4.88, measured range 4.31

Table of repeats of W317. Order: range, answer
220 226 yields 4.89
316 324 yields 4.84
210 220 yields 4.83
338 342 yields 4.91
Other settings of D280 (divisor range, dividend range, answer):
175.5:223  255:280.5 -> 0.87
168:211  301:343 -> 1.02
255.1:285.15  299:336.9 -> 1.14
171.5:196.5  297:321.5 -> 1.02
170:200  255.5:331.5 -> 0.96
